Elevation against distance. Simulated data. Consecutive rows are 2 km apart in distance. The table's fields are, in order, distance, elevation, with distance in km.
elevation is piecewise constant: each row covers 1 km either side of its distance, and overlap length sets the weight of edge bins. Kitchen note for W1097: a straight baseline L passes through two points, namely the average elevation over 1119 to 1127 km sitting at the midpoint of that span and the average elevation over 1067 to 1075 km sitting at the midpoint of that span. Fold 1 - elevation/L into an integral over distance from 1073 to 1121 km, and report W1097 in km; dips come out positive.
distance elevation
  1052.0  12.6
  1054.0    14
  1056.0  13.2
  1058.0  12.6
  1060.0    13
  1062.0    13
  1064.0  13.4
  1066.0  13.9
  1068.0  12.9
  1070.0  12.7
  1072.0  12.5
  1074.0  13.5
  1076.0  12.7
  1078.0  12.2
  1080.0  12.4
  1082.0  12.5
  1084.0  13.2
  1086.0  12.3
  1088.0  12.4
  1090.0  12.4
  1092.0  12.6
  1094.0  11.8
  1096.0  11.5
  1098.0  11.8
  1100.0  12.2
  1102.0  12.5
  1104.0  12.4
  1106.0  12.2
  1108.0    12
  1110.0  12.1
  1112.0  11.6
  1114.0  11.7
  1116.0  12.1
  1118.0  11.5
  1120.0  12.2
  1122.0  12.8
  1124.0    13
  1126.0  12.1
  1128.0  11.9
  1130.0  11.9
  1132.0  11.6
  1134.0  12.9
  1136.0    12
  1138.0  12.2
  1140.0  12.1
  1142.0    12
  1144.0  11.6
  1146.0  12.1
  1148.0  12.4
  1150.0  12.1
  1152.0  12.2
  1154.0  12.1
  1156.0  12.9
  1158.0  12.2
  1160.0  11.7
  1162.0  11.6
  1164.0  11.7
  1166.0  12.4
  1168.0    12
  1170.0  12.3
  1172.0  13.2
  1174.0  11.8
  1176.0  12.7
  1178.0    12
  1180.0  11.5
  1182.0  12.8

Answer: 1.8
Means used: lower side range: 12.9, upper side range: 12.5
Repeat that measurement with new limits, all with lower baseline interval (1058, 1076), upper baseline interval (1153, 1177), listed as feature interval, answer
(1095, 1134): 1.76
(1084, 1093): 0.26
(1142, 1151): 0.24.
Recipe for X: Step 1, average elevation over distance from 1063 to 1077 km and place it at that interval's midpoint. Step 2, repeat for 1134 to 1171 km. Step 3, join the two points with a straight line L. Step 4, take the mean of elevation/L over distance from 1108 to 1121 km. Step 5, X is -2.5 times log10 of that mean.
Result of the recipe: 0.06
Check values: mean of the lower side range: 13.1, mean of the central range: 11.9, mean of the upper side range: 12.1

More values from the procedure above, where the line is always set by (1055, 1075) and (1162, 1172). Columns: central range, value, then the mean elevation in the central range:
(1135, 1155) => 0.02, 12.1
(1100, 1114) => 0.05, 12.1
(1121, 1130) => 0.01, 12.4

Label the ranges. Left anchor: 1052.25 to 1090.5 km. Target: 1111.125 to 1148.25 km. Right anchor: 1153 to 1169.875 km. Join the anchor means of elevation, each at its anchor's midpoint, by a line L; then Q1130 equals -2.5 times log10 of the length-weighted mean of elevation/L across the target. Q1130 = 0.03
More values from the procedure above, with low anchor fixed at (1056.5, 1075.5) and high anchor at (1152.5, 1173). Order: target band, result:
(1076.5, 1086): 0.03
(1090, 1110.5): 0.05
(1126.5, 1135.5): 0.04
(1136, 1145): 0.04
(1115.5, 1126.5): 0.02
